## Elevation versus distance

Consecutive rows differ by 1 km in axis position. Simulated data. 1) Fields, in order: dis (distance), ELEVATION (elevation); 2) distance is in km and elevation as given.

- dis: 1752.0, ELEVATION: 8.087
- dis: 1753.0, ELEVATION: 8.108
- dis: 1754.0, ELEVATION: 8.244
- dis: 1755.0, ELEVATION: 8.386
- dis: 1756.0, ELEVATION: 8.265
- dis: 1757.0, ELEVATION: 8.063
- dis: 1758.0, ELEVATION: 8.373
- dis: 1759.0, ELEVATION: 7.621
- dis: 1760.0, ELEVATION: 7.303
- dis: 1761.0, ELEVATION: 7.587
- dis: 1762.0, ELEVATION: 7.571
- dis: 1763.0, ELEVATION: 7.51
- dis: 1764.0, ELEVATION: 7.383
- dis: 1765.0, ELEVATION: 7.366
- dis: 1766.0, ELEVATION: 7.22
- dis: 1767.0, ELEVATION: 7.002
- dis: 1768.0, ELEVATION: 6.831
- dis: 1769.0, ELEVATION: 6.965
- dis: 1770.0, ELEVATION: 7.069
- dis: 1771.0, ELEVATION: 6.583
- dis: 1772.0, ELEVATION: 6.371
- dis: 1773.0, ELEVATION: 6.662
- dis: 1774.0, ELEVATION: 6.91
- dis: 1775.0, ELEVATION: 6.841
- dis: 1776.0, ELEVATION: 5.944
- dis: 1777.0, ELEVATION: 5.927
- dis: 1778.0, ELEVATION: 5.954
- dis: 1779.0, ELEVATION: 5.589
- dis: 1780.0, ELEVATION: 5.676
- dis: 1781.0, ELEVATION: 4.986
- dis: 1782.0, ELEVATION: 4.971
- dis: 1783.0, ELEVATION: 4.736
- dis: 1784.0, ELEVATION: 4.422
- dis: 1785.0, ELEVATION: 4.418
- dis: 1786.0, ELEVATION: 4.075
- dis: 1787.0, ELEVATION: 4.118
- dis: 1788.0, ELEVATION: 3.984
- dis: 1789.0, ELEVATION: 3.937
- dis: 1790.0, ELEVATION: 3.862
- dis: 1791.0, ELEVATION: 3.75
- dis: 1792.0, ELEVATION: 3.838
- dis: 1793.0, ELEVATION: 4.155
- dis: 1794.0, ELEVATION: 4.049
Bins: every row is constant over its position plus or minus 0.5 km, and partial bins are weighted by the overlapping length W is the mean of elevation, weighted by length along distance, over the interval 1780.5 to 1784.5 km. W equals 4.78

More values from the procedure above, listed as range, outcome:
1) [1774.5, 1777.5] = 6.24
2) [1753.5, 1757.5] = 8.24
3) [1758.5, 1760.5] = 7.46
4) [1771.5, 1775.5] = 6.7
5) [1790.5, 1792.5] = 3.79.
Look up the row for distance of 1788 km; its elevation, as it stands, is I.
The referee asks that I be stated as 3.984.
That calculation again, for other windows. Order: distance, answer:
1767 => 7.002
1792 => 3.838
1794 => 4.049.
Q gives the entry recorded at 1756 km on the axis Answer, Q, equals 8.265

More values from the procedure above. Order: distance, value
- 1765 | 7.366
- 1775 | 6.841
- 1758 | 8.373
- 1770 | 7.069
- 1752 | 8.087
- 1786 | 4.075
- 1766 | 7.22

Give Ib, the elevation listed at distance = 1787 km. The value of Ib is 4.118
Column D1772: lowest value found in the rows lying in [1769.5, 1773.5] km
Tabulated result 6.371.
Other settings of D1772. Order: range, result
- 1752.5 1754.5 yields 8.108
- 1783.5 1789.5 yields 3.937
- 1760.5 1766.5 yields 7.22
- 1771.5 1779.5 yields 5.589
